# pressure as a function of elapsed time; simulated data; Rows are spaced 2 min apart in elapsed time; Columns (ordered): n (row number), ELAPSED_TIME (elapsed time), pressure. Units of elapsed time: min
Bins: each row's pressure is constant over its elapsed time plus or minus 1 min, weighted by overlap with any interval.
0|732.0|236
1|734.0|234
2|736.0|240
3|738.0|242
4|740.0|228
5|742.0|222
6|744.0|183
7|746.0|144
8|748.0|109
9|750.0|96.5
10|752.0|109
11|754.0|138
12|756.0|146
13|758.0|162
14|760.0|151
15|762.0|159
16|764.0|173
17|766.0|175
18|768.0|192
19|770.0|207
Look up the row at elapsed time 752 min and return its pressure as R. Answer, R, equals 109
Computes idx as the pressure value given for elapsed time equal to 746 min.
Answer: 144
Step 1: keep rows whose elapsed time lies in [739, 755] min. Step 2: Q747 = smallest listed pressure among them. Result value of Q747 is 96.5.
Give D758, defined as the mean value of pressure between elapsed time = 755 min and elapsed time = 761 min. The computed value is 153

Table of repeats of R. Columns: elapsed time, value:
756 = 146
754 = 138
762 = 159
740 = 228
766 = 175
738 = 242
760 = 151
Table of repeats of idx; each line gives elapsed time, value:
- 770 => 207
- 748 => 109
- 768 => 192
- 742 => 222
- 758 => 162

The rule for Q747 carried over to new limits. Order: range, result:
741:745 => 183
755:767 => 146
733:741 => 228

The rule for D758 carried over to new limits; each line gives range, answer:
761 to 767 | 169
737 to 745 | 219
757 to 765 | 161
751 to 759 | 139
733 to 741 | 236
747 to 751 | 103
